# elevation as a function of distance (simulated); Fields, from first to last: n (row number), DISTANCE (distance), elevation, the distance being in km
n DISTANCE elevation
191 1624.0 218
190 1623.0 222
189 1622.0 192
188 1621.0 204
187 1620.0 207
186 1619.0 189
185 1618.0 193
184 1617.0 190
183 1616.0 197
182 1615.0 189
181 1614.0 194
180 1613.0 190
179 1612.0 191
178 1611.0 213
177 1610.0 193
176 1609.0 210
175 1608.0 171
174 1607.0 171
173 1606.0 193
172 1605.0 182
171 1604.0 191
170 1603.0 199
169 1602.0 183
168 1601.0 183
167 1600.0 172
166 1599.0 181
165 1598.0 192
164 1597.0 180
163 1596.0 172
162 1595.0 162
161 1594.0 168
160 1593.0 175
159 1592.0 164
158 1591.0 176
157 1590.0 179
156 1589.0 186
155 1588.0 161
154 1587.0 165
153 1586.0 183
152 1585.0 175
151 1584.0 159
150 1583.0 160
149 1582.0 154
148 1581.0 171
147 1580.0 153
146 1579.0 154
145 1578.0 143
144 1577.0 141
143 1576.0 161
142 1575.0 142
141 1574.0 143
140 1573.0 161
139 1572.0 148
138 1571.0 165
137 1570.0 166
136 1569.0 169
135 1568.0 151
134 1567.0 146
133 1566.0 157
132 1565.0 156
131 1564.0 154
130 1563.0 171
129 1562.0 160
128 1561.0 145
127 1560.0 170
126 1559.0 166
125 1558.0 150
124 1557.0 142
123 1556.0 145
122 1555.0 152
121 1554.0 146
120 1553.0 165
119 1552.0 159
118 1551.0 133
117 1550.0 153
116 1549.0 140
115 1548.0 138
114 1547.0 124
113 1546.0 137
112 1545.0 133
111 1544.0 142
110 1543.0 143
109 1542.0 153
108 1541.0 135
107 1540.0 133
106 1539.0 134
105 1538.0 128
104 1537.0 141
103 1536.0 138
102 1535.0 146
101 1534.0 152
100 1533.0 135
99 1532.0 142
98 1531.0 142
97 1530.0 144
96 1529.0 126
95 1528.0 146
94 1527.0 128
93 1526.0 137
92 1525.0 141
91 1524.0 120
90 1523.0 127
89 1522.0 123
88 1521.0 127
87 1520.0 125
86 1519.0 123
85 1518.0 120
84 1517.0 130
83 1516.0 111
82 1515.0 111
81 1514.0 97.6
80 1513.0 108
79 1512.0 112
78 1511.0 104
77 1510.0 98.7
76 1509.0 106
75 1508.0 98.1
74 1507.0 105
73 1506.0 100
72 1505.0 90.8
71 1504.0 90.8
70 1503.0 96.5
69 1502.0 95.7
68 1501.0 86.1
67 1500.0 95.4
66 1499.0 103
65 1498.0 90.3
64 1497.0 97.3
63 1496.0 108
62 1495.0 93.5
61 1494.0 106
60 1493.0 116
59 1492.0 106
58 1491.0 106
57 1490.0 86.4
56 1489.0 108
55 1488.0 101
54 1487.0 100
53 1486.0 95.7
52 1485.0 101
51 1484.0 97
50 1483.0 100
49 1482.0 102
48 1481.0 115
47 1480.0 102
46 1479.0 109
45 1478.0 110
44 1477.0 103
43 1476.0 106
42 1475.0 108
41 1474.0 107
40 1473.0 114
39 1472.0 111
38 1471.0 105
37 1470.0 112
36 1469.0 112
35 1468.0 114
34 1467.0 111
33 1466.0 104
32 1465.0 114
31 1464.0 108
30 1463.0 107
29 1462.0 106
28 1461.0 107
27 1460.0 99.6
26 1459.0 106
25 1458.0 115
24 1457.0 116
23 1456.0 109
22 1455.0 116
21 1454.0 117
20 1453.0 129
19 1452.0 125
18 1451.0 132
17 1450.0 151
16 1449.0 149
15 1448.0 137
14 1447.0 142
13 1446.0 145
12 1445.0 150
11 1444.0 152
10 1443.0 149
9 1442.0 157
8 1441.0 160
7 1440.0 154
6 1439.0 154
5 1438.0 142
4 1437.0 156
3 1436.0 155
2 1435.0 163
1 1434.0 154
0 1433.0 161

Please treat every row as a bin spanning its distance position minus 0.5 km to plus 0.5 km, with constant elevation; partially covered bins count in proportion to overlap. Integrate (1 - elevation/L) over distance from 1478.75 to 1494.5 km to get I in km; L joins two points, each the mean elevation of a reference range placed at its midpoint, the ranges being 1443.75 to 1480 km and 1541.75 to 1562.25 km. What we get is 2.85 km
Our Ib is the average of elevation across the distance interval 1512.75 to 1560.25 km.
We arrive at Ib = 137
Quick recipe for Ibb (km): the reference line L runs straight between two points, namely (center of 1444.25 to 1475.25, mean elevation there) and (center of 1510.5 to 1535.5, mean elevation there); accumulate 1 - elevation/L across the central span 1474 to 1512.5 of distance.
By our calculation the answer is 6.8 km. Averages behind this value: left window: 119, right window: 127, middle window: 101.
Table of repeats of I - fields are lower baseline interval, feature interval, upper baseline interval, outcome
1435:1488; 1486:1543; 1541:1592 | 9.12 km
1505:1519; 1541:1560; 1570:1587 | -1.30 km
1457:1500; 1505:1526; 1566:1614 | 2.16 km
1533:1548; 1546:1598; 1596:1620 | 1.19 km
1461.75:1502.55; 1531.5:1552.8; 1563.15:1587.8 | -0.28 km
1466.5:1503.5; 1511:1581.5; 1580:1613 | 1.47 km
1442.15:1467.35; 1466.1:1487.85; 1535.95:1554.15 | 3.74 km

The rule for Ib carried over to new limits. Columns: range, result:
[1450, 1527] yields 109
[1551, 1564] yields 155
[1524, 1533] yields 137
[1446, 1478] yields 116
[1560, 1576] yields 156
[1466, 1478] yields 109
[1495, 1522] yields 105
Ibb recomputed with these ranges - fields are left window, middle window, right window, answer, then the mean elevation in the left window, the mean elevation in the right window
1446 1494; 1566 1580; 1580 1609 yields 0.96 km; 112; 176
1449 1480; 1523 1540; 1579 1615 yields 1.06 km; 113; 178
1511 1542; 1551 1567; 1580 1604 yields -0.36 km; 129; 174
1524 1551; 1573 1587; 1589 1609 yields 0.81 km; 138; 180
